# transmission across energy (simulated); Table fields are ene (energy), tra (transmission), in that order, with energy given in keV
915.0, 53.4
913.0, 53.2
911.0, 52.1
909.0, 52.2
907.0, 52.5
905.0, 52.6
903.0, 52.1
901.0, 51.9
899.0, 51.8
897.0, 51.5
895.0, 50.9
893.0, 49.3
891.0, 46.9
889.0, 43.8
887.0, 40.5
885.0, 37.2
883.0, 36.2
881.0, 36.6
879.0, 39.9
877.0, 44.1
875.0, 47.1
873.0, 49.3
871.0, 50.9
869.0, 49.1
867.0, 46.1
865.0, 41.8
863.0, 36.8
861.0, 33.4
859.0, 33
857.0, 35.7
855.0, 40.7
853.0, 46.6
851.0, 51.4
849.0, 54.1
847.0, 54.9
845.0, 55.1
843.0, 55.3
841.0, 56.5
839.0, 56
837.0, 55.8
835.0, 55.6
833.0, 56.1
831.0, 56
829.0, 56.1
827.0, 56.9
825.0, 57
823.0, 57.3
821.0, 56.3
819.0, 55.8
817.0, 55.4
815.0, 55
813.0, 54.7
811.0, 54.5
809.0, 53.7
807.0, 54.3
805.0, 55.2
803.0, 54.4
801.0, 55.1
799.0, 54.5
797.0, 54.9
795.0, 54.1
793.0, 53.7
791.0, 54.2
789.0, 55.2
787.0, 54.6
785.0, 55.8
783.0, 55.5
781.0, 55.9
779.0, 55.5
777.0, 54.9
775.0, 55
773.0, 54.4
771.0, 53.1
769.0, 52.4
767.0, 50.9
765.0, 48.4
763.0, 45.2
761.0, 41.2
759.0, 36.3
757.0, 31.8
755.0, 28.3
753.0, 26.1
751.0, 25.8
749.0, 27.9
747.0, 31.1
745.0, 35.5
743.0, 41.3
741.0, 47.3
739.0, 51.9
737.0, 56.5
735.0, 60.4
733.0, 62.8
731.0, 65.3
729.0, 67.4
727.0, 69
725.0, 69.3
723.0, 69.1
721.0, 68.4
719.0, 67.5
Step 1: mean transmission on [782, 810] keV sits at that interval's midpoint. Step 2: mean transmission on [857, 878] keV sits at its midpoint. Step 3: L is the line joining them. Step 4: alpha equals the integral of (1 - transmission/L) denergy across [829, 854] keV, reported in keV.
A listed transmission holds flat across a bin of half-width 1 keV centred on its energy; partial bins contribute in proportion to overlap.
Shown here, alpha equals -3.9 keV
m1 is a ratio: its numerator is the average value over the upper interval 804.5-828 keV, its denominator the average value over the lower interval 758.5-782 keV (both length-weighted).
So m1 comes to 1.1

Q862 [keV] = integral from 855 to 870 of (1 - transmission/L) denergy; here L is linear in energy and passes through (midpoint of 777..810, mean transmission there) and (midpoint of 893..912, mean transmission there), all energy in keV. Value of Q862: 3.80 keV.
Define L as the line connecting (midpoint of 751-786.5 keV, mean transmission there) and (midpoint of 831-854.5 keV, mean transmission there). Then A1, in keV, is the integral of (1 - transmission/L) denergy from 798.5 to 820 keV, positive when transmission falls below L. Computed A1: -1.7 keV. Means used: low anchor 46.6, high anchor 54.1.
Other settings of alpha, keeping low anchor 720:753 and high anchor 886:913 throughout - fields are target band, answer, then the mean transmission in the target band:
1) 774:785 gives -0.8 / 55.4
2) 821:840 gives -2.0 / 56.3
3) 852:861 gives 2.2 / 38.4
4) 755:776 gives 2.4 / 46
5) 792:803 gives -0.7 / 54.5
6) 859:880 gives 2.9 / 43.3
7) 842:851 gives -0.7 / 54.5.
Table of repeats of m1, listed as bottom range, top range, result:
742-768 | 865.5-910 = 1.30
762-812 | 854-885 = 0.77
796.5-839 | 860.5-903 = 0.81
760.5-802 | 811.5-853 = 1.04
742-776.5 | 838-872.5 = 1.16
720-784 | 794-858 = 1.08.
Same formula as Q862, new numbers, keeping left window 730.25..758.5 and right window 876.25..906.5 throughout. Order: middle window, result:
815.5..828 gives -3.52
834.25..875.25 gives -2.75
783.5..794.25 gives -2.89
